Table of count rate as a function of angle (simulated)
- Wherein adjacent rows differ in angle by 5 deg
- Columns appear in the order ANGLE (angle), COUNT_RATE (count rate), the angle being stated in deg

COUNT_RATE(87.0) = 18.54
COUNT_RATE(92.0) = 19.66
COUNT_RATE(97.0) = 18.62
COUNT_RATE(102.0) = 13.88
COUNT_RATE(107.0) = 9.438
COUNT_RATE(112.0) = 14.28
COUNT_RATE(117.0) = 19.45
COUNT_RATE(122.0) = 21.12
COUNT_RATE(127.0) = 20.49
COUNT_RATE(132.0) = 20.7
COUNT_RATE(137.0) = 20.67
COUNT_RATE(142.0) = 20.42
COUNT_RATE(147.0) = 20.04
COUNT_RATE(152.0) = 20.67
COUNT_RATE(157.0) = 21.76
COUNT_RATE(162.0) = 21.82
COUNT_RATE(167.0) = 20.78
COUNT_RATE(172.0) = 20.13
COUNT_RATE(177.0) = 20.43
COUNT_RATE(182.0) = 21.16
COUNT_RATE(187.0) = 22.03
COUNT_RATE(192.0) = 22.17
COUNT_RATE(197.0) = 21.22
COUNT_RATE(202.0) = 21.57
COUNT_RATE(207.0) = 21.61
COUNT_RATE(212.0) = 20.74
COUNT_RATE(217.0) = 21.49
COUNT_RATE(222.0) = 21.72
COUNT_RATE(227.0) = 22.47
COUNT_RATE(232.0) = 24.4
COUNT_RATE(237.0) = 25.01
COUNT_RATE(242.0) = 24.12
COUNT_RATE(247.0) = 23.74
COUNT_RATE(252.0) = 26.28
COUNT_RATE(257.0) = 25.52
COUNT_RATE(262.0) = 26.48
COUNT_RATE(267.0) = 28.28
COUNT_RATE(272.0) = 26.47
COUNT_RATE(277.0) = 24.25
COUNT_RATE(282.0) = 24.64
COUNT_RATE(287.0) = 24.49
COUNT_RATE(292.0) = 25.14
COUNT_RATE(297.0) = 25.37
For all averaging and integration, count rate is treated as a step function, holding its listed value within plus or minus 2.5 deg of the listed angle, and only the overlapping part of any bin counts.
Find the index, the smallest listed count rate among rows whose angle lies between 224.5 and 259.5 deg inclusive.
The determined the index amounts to 22.47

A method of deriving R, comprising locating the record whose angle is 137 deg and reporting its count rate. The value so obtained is 20.67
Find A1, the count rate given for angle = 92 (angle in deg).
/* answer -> 19.66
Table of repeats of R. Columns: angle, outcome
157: 21.76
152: 20.67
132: 20.7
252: 26.28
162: 21.82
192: 22.17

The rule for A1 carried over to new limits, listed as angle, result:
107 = 9.438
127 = 20.49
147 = 20.04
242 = 24.12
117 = 19.45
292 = 25.14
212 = 20.74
